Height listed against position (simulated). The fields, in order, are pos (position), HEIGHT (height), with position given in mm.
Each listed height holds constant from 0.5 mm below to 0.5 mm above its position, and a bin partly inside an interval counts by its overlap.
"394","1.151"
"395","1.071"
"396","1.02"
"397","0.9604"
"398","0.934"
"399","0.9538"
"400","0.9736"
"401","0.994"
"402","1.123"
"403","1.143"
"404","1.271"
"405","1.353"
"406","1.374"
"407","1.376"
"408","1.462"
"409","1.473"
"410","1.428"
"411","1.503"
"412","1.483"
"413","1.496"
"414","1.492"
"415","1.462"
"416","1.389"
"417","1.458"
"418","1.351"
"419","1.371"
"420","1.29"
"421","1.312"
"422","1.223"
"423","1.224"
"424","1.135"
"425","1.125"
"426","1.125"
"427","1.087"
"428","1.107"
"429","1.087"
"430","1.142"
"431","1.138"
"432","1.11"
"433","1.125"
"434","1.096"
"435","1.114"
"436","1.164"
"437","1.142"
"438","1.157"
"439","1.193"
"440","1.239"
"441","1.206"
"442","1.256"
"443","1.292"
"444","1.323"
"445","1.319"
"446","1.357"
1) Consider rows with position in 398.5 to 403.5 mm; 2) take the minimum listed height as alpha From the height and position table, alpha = 0.9538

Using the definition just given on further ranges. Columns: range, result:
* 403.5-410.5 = 1.271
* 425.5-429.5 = 1.087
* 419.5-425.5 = 1.125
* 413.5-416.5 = 1.389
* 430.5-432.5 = 1.11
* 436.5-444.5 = 1.142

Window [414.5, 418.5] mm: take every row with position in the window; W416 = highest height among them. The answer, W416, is 1.462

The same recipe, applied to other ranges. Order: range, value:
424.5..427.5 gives 1.125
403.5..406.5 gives 1.374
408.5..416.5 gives 1.503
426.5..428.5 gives 1.107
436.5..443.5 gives 1.292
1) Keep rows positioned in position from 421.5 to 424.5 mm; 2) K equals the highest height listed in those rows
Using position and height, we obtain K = 1.224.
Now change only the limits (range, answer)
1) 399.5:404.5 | 1.271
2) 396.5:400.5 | 0.9736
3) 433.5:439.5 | 1.193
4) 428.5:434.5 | 1.142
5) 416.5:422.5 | 1.458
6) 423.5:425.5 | 1.135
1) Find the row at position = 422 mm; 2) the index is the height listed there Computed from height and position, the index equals 1.223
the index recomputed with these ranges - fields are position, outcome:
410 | 1.428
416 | 1.389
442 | 1.256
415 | 1.462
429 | 1.087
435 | 1.114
